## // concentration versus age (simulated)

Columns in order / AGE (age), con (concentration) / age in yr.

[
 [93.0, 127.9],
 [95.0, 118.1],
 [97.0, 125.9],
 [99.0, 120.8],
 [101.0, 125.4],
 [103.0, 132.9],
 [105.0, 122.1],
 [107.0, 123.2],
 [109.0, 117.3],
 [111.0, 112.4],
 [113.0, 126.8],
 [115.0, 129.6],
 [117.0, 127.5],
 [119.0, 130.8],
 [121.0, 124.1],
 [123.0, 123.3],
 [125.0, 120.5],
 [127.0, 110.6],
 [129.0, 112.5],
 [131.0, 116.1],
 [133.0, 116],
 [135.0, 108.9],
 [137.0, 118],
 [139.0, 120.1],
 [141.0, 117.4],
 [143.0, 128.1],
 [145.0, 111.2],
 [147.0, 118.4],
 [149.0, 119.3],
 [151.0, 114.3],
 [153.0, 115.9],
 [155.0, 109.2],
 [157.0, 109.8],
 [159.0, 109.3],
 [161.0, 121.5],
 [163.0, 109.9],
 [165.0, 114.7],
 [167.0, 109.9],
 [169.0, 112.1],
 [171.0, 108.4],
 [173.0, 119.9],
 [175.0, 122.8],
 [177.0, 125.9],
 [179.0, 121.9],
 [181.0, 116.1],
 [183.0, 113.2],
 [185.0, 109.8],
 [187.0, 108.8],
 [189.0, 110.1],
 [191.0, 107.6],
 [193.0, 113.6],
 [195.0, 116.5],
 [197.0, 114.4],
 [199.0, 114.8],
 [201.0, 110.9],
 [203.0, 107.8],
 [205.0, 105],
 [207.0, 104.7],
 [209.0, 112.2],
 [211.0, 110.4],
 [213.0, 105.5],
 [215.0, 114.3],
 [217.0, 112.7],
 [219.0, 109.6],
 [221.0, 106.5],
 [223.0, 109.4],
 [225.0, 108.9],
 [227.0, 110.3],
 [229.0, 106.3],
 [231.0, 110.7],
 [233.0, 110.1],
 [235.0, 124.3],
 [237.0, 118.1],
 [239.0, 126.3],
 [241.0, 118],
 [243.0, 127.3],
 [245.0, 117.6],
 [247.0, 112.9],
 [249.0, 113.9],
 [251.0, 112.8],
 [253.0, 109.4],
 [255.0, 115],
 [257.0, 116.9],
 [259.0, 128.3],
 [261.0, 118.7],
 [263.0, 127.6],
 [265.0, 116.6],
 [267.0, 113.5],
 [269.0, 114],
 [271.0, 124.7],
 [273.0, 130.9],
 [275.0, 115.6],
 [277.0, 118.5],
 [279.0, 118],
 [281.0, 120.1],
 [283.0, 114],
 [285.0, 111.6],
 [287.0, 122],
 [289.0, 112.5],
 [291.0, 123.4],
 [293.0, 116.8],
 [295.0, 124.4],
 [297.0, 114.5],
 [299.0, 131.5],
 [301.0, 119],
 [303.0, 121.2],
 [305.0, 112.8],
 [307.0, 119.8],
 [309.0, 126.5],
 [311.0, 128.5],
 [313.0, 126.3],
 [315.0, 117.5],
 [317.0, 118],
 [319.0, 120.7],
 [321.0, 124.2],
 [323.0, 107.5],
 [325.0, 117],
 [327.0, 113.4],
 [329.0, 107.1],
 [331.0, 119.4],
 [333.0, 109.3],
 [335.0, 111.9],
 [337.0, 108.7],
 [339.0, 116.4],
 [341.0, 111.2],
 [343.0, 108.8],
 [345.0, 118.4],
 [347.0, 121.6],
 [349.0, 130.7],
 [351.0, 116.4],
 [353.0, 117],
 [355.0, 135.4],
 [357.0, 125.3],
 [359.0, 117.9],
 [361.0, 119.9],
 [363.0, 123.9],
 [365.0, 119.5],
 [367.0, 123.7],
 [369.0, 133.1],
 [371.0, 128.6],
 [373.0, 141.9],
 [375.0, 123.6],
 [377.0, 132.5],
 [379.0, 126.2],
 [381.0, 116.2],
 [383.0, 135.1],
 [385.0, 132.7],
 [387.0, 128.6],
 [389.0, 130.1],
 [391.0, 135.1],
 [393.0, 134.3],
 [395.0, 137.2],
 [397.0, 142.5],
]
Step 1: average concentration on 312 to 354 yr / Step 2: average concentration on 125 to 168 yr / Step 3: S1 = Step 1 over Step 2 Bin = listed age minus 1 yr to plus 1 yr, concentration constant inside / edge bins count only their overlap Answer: 1.0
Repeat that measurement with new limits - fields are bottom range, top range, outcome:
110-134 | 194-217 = 0.92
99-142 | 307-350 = 0.97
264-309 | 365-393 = 1.09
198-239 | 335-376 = 1.10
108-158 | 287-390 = 1.03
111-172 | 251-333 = 1.01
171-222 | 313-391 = 1.08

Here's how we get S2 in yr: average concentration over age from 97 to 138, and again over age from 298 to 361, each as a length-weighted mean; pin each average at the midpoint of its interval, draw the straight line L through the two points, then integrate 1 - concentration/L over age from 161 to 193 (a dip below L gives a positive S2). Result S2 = 1.6 yr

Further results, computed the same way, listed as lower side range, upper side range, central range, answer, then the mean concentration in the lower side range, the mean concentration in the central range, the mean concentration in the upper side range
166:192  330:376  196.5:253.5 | 1.7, 114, 113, 121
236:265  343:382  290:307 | 0.1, 119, 120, 124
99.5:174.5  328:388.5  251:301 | 0.7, 118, 119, 122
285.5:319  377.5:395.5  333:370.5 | 2.0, 121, 120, 130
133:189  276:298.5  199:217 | 1.1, 115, 109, 118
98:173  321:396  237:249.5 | 0.1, 118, 119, 123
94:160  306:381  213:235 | 1.8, 119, 110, 121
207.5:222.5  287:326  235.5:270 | -1.2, 110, 118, 120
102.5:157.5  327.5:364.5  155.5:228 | 4.0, 119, 112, 118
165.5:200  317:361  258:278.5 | -0.9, 114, 121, 117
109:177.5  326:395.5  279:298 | 0.5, 117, 118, 123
